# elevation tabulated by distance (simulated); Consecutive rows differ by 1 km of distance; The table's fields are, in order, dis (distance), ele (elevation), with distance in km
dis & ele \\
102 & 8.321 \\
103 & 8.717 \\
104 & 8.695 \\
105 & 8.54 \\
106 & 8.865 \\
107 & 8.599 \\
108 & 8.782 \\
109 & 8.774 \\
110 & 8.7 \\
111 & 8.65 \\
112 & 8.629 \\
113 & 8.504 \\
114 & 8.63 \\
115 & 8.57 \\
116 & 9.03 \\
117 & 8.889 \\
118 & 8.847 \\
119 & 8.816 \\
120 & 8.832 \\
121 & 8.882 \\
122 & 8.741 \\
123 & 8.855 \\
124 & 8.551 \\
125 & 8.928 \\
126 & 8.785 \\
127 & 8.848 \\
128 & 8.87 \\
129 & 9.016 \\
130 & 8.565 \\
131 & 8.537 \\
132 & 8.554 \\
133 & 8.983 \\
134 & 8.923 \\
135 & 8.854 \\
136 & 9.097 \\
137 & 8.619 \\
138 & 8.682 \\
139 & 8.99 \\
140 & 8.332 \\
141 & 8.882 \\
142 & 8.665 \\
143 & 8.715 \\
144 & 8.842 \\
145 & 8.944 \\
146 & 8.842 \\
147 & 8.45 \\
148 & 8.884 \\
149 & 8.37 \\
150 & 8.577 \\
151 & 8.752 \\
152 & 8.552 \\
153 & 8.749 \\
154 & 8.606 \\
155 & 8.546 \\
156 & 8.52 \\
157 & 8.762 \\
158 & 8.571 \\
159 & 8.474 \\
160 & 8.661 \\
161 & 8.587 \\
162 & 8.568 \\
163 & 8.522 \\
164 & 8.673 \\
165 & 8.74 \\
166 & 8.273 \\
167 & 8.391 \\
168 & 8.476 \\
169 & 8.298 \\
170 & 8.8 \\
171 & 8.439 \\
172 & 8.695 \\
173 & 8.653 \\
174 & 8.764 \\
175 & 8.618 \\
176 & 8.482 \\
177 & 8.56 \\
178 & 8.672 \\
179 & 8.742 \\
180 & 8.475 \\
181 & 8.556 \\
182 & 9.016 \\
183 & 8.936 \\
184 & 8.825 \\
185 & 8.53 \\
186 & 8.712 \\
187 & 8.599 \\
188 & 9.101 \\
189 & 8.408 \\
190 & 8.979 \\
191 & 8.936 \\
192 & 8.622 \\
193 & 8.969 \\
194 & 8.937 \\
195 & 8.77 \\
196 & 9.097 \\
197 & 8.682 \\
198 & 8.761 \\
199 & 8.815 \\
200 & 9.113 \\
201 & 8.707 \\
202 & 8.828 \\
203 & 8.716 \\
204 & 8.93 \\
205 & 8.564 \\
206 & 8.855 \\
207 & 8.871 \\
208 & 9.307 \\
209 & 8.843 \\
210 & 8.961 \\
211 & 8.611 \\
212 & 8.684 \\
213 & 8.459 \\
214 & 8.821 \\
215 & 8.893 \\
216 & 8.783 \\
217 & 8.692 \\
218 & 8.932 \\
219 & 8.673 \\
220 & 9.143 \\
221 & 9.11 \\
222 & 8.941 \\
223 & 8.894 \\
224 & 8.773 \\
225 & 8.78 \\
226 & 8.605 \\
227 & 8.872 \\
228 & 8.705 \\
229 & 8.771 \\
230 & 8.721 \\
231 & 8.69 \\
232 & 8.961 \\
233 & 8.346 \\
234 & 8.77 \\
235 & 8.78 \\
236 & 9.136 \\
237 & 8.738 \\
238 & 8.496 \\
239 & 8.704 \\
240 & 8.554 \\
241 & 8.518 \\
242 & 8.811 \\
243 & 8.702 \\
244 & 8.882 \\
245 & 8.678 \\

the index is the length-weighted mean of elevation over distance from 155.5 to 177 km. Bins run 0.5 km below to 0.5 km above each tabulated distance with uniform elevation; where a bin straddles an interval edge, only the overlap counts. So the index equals 8.57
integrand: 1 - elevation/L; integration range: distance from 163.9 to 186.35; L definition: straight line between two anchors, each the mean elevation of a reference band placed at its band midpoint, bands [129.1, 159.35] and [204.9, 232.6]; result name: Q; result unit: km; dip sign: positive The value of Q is 0.3 km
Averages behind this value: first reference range 8.7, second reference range 8.82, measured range 8.62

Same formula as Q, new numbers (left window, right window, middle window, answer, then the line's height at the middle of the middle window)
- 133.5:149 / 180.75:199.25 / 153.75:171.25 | 0.46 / 8.78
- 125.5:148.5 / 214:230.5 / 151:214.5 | 0.73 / 8.81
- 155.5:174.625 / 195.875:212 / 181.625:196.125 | -0.14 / 8.74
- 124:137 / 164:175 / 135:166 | 0.05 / 8.68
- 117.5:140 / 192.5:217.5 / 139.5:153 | 0.19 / 8.8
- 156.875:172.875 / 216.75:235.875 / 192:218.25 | -0.32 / 8.72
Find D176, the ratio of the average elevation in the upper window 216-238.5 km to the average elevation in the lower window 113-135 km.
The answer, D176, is 1.00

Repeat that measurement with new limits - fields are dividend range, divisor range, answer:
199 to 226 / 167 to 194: 1.02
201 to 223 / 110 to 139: 1.01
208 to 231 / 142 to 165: 1.02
